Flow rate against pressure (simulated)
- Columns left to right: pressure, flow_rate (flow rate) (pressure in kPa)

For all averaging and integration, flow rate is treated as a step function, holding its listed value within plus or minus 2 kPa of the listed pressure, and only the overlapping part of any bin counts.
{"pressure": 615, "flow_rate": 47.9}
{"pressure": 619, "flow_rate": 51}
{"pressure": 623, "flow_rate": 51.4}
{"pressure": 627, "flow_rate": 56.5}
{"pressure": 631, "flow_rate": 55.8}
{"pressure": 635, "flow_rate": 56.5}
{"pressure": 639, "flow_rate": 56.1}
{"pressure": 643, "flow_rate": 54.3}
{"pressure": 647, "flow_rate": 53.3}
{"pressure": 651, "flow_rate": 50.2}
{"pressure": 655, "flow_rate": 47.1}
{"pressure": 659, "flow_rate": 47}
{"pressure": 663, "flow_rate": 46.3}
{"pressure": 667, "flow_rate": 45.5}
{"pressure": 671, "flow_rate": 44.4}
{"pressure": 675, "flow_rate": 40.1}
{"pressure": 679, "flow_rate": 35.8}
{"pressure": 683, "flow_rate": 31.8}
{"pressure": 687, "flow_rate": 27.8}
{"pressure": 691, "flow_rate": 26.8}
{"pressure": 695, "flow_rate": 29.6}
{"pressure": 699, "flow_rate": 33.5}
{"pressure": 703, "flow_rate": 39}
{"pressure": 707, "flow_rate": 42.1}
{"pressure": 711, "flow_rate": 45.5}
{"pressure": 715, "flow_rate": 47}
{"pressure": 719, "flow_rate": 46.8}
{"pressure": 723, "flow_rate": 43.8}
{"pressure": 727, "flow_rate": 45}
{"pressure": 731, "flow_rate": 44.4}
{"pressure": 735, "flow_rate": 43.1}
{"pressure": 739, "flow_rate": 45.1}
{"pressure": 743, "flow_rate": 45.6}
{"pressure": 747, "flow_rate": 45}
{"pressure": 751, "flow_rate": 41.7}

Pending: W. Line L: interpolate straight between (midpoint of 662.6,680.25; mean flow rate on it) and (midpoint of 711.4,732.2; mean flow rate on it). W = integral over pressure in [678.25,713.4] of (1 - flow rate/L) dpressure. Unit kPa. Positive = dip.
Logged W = 7.3 kPa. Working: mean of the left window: 42.3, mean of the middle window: 34.8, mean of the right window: 45.4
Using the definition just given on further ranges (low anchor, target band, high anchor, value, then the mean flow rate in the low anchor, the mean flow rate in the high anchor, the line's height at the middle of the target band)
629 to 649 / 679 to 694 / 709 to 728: 6.0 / 55.2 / 45.7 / 49.5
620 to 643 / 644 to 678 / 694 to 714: 1.3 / 55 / 38.8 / 48.4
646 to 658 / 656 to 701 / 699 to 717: 8.8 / 49.7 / 42.3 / 46.2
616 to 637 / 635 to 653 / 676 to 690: -2.5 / 53.9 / 32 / 47.2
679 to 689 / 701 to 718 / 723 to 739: -2.4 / 31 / 44.2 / 38.2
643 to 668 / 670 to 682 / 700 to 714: 1.8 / 48.8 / 41.9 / 46.1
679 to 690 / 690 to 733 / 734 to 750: -3.8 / 30.6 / 44.6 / 37.2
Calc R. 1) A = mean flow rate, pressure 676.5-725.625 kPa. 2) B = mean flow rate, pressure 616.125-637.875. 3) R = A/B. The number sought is 0.70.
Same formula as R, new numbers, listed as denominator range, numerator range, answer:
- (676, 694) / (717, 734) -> 1.45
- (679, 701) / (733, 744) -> 1.46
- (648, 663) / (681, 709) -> 0.68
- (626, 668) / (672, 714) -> 0.69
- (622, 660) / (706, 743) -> 0.85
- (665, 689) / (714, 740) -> 1.20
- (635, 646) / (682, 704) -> 0.56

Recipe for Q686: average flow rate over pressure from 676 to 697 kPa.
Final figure 30.8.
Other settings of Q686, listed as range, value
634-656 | 53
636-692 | 43.9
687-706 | 32.3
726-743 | 44.5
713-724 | 46.1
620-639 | 54.9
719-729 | 44.9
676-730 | 38.2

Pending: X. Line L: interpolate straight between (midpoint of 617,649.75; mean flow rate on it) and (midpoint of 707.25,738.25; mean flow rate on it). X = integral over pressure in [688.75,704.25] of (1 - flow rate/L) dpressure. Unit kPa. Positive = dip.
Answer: 5.13 kPa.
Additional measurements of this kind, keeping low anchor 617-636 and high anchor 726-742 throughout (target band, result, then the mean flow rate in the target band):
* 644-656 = 0.3 kPa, 50.8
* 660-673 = 1.3 kPa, 45.5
